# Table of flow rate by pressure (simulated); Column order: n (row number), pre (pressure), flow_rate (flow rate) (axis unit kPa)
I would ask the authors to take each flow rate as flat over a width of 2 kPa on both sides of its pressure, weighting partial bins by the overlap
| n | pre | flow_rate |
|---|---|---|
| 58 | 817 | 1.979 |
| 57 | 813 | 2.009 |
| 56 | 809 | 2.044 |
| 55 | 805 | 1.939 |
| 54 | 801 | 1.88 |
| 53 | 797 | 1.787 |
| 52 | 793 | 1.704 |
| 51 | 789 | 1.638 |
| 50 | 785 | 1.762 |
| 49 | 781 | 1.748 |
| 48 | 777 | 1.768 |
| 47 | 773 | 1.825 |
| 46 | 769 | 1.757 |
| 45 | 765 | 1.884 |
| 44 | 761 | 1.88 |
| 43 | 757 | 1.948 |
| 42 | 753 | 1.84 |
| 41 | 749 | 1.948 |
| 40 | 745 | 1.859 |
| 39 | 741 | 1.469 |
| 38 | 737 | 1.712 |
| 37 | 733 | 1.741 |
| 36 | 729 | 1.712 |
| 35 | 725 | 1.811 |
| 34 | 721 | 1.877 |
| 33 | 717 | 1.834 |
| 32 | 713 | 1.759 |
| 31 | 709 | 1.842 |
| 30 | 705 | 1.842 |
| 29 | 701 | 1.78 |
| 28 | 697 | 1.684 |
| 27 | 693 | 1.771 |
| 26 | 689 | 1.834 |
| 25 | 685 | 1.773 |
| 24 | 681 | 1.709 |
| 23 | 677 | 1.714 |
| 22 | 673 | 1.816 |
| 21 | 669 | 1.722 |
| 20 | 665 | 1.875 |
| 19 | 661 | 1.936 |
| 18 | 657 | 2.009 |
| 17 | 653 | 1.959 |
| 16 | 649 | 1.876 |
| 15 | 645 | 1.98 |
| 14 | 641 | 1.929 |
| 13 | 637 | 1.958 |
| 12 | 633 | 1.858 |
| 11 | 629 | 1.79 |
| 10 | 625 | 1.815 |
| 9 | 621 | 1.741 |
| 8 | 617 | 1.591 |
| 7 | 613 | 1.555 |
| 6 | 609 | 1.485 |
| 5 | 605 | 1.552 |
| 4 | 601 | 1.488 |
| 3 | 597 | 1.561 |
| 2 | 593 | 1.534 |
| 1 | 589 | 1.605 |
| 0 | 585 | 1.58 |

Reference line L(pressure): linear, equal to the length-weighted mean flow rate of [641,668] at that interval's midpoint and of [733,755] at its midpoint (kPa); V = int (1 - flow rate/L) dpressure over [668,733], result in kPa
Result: 2.25 kPa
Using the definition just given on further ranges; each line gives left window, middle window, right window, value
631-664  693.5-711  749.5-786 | 0.95 kPa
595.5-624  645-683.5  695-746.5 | -4.29 kPa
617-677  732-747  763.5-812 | 1.13 kPa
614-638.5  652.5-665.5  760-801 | -1.26 kPa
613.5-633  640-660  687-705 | -2.31 kPa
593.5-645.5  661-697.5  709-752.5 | -0.76 kPa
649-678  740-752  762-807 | 0.17 kPa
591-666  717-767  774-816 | 0.04 kPa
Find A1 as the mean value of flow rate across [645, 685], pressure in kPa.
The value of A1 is 1.85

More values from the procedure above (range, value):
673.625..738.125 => 1.78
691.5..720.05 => 1.79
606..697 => 1.8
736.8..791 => 1.79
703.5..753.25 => 1.79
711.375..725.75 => 1.82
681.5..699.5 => 1.76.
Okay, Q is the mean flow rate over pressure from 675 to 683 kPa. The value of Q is 1.71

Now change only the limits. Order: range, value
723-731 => 1.76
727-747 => 1.7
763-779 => 1.81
